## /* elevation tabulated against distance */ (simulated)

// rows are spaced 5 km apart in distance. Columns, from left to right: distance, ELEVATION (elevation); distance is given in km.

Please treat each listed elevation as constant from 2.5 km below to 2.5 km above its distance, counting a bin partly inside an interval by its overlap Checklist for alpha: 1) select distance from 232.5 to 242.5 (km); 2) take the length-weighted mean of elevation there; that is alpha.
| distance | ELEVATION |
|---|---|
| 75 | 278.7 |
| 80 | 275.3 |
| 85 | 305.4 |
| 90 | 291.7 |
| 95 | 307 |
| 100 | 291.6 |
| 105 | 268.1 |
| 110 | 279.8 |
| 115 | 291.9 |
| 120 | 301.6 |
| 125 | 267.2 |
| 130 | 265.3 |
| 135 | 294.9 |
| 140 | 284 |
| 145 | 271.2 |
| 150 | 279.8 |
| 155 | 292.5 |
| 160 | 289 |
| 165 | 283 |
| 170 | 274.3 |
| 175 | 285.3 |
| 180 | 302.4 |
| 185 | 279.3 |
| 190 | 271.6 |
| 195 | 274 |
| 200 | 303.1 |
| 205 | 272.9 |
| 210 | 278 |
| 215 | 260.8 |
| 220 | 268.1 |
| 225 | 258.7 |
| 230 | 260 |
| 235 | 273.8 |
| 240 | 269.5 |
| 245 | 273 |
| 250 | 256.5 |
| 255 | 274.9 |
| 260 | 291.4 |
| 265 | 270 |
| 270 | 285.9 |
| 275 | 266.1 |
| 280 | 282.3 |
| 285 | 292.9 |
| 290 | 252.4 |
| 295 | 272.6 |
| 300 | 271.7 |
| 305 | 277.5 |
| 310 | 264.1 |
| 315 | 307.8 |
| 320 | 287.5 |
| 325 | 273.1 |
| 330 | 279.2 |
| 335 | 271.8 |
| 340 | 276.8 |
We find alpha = 272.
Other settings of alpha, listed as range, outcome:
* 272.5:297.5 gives 273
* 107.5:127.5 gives 285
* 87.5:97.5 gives 299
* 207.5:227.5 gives 266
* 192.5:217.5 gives 278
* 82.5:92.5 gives 299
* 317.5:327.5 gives 280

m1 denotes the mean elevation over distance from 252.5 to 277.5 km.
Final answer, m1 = 278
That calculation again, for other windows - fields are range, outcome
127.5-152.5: 279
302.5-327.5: 282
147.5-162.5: 287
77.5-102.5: 294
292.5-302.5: 272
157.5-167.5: 286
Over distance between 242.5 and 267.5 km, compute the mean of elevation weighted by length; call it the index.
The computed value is 273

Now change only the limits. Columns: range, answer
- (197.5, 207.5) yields 288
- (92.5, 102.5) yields 299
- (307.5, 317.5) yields 286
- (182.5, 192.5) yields 275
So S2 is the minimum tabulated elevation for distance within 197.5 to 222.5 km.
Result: 260.8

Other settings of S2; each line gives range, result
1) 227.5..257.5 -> 256.5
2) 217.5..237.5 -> 258.7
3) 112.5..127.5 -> 267.2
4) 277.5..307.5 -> 252.4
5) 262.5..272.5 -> 270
